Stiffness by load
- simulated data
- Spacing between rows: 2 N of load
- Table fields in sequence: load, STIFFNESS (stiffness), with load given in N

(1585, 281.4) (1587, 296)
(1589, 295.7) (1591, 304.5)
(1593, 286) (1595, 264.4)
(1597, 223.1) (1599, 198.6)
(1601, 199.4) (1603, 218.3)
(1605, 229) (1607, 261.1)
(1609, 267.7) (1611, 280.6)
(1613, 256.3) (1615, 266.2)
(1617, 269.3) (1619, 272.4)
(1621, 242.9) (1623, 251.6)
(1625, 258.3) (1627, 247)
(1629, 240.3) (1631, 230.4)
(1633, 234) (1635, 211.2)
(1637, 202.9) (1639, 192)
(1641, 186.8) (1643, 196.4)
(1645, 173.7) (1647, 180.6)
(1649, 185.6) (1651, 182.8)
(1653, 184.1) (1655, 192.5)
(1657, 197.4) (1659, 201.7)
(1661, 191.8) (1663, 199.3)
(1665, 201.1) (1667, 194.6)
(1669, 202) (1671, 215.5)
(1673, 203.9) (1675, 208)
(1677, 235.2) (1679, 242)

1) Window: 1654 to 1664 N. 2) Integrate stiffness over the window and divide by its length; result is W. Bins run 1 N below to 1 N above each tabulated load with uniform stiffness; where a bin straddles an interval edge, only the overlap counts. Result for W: 197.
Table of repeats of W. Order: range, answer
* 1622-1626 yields 255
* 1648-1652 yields 184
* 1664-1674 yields 203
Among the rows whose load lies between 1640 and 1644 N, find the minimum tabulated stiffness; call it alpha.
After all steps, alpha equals 186.8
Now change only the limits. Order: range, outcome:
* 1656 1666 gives 191.8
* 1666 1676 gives 194.6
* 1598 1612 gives 198.6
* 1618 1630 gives 240.3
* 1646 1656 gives 180.6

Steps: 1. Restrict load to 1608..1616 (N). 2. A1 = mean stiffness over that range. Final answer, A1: 268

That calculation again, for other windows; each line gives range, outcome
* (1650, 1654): 183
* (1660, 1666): 197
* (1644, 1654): 181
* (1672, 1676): 206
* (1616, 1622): 262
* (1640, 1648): 184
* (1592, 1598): 258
